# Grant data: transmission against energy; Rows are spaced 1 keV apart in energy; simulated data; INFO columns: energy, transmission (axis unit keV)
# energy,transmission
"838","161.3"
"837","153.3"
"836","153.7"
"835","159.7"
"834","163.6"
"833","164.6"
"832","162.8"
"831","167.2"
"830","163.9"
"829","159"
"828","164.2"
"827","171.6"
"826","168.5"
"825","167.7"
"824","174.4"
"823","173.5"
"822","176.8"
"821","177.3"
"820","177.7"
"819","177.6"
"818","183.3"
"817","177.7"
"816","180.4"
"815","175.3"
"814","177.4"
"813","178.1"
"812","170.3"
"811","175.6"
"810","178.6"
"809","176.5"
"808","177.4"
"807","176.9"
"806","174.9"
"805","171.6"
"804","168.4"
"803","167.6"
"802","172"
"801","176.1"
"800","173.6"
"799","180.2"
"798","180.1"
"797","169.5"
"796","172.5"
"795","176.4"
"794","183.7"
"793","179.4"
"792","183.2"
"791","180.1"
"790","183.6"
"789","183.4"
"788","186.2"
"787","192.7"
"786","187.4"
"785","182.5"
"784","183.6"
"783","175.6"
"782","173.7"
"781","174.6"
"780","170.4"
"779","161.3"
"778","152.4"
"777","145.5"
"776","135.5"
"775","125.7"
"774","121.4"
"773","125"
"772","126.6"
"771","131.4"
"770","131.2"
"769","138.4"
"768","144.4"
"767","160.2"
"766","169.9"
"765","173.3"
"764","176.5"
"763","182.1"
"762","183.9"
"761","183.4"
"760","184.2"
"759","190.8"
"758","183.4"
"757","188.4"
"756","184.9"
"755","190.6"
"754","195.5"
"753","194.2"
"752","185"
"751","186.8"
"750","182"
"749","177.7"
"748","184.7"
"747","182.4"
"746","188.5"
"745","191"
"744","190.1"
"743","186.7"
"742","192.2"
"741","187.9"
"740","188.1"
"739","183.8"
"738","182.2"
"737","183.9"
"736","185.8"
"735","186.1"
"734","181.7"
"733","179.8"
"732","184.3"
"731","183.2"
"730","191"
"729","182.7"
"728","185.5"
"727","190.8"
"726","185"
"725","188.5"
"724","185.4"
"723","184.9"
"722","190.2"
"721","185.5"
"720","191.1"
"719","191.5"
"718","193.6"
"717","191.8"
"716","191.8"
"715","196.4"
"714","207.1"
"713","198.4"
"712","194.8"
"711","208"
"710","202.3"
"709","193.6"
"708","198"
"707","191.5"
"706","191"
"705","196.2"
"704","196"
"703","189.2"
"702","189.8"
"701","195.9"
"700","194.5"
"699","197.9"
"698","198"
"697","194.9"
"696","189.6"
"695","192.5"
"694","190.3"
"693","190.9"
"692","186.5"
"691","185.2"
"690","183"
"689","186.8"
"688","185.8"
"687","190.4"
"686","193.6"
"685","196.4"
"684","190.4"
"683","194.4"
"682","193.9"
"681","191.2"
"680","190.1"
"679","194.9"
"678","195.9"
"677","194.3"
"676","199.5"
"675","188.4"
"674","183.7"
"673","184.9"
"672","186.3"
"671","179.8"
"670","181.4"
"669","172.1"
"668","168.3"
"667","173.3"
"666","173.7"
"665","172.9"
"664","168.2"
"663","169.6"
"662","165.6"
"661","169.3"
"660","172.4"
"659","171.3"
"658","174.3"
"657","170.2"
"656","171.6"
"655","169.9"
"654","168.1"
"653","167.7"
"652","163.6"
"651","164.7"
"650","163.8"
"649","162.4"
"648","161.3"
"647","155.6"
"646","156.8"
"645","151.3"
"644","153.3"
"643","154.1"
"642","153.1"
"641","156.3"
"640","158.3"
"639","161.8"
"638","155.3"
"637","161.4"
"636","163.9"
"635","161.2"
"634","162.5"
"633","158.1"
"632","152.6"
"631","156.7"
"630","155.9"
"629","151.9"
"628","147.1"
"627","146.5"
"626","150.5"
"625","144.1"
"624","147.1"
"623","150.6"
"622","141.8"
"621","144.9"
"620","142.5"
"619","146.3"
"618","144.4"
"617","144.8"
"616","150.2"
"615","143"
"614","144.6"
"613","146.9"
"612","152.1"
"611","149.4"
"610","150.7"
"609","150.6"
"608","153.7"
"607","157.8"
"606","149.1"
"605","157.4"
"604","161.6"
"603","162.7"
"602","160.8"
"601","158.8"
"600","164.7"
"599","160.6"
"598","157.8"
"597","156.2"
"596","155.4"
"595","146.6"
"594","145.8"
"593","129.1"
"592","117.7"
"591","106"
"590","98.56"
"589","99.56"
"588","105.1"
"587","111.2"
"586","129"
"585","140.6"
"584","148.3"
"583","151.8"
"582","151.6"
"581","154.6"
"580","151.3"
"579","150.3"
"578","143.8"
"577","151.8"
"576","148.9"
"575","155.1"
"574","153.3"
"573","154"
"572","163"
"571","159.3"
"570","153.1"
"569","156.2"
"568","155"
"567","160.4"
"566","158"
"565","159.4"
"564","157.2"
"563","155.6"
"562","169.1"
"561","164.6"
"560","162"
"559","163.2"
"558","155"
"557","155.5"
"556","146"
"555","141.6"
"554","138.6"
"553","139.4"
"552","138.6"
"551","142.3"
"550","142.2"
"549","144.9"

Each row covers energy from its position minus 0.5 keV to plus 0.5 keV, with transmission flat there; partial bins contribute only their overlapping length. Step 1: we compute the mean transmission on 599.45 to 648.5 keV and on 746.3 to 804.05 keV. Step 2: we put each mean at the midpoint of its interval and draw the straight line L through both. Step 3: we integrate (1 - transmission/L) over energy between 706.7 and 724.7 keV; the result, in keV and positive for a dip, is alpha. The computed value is -3.3 keV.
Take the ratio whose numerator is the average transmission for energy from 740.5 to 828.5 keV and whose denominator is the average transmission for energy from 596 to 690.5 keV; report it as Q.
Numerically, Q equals 1.1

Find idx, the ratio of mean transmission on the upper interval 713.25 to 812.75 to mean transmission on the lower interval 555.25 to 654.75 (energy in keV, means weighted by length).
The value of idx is 1.2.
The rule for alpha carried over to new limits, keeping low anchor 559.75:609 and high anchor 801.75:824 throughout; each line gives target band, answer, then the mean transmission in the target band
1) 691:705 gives -2.65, 193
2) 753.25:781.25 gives 1.34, 162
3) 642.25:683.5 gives -4.25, 174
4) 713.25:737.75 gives -3.42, 188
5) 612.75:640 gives 0.41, 151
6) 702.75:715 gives -2.55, 197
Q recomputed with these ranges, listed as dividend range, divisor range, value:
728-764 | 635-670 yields 1.13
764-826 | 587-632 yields 1.16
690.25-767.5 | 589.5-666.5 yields 1.22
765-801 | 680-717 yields 0.85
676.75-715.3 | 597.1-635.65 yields 1.27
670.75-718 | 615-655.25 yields 1.25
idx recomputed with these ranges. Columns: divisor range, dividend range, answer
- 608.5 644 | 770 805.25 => 1.10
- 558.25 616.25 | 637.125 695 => 1.18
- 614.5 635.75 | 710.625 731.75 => 1.28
